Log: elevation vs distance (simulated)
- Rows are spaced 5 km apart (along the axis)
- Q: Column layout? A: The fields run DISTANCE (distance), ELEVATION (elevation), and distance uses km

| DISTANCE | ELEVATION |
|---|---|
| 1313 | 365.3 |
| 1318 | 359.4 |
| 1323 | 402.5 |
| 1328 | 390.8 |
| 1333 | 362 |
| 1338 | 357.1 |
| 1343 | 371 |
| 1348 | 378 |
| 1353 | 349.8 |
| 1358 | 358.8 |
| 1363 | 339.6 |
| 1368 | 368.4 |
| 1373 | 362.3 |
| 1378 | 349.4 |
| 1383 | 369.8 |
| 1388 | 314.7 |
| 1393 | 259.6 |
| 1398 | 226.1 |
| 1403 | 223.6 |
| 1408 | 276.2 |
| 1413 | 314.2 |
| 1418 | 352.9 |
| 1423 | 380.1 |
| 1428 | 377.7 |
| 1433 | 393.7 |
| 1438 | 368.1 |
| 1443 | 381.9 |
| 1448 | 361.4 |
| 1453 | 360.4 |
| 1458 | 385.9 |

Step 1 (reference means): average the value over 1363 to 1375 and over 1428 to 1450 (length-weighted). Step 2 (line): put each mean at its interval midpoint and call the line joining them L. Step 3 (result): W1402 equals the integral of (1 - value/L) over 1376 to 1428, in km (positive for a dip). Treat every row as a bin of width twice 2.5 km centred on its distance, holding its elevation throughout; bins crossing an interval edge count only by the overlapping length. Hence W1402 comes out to 8.2 km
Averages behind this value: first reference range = 360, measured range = 310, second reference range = 377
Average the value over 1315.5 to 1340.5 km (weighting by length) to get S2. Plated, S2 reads 374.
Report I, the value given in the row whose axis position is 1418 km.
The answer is 352.9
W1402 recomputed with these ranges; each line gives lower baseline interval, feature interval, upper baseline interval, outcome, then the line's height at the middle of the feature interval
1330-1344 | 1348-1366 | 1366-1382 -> 0.4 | 362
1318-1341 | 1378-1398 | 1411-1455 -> 3.4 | 370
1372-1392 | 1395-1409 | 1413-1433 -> 4.5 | 353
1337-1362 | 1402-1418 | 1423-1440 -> 3.7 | 375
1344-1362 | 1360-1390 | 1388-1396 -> -3.8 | 312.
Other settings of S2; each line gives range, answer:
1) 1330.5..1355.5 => 364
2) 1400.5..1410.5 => 250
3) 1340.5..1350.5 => 374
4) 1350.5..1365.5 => 349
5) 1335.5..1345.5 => 364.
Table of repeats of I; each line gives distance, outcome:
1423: 380.1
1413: 314.2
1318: 359.4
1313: 365.3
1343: 371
